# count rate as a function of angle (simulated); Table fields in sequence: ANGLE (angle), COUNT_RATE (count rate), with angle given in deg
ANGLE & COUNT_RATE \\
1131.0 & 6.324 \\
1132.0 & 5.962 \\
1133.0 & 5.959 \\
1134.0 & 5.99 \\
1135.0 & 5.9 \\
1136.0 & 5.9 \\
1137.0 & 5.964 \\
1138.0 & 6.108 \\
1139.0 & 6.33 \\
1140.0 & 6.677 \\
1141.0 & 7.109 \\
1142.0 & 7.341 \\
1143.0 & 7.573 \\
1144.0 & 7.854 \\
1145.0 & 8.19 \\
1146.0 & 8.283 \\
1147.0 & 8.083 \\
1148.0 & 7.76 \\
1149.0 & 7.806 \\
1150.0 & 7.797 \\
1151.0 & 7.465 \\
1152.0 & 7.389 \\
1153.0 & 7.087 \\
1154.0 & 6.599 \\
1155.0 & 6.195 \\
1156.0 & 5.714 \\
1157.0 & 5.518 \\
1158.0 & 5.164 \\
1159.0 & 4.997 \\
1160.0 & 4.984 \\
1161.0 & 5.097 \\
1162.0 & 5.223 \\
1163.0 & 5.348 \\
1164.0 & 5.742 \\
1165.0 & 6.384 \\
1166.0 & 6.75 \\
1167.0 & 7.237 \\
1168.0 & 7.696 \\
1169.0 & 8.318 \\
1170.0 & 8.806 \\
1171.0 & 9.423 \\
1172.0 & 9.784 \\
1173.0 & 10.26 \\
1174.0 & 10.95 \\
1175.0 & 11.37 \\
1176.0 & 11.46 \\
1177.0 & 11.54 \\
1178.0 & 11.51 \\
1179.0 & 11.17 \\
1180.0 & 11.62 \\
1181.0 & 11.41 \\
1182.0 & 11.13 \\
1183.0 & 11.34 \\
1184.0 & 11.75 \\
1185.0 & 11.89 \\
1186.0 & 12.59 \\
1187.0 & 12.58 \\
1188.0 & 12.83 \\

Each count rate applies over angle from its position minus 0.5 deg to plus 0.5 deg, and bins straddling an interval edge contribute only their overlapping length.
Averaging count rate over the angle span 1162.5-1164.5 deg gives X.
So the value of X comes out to 5.54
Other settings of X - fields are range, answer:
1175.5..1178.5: 11.5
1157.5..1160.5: 5.05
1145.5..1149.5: 7.98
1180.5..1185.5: 11.5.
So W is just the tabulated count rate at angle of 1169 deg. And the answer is 8.318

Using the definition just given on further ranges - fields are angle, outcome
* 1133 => 5.959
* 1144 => 7.854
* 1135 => 5.9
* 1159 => 4.997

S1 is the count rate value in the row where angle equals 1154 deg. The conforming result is 6.599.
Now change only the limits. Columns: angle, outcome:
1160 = 4.984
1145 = 8.19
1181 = 11.41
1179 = 11.17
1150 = 7.797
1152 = 7.389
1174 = 10.95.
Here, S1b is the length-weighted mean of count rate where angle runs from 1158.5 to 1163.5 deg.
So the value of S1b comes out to 5.13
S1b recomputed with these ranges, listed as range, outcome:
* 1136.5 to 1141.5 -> 6.44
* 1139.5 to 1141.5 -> 6.89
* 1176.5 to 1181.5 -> 11.4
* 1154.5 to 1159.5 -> 5.52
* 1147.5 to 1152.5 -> 7.64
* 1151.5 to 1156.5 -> 6.6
